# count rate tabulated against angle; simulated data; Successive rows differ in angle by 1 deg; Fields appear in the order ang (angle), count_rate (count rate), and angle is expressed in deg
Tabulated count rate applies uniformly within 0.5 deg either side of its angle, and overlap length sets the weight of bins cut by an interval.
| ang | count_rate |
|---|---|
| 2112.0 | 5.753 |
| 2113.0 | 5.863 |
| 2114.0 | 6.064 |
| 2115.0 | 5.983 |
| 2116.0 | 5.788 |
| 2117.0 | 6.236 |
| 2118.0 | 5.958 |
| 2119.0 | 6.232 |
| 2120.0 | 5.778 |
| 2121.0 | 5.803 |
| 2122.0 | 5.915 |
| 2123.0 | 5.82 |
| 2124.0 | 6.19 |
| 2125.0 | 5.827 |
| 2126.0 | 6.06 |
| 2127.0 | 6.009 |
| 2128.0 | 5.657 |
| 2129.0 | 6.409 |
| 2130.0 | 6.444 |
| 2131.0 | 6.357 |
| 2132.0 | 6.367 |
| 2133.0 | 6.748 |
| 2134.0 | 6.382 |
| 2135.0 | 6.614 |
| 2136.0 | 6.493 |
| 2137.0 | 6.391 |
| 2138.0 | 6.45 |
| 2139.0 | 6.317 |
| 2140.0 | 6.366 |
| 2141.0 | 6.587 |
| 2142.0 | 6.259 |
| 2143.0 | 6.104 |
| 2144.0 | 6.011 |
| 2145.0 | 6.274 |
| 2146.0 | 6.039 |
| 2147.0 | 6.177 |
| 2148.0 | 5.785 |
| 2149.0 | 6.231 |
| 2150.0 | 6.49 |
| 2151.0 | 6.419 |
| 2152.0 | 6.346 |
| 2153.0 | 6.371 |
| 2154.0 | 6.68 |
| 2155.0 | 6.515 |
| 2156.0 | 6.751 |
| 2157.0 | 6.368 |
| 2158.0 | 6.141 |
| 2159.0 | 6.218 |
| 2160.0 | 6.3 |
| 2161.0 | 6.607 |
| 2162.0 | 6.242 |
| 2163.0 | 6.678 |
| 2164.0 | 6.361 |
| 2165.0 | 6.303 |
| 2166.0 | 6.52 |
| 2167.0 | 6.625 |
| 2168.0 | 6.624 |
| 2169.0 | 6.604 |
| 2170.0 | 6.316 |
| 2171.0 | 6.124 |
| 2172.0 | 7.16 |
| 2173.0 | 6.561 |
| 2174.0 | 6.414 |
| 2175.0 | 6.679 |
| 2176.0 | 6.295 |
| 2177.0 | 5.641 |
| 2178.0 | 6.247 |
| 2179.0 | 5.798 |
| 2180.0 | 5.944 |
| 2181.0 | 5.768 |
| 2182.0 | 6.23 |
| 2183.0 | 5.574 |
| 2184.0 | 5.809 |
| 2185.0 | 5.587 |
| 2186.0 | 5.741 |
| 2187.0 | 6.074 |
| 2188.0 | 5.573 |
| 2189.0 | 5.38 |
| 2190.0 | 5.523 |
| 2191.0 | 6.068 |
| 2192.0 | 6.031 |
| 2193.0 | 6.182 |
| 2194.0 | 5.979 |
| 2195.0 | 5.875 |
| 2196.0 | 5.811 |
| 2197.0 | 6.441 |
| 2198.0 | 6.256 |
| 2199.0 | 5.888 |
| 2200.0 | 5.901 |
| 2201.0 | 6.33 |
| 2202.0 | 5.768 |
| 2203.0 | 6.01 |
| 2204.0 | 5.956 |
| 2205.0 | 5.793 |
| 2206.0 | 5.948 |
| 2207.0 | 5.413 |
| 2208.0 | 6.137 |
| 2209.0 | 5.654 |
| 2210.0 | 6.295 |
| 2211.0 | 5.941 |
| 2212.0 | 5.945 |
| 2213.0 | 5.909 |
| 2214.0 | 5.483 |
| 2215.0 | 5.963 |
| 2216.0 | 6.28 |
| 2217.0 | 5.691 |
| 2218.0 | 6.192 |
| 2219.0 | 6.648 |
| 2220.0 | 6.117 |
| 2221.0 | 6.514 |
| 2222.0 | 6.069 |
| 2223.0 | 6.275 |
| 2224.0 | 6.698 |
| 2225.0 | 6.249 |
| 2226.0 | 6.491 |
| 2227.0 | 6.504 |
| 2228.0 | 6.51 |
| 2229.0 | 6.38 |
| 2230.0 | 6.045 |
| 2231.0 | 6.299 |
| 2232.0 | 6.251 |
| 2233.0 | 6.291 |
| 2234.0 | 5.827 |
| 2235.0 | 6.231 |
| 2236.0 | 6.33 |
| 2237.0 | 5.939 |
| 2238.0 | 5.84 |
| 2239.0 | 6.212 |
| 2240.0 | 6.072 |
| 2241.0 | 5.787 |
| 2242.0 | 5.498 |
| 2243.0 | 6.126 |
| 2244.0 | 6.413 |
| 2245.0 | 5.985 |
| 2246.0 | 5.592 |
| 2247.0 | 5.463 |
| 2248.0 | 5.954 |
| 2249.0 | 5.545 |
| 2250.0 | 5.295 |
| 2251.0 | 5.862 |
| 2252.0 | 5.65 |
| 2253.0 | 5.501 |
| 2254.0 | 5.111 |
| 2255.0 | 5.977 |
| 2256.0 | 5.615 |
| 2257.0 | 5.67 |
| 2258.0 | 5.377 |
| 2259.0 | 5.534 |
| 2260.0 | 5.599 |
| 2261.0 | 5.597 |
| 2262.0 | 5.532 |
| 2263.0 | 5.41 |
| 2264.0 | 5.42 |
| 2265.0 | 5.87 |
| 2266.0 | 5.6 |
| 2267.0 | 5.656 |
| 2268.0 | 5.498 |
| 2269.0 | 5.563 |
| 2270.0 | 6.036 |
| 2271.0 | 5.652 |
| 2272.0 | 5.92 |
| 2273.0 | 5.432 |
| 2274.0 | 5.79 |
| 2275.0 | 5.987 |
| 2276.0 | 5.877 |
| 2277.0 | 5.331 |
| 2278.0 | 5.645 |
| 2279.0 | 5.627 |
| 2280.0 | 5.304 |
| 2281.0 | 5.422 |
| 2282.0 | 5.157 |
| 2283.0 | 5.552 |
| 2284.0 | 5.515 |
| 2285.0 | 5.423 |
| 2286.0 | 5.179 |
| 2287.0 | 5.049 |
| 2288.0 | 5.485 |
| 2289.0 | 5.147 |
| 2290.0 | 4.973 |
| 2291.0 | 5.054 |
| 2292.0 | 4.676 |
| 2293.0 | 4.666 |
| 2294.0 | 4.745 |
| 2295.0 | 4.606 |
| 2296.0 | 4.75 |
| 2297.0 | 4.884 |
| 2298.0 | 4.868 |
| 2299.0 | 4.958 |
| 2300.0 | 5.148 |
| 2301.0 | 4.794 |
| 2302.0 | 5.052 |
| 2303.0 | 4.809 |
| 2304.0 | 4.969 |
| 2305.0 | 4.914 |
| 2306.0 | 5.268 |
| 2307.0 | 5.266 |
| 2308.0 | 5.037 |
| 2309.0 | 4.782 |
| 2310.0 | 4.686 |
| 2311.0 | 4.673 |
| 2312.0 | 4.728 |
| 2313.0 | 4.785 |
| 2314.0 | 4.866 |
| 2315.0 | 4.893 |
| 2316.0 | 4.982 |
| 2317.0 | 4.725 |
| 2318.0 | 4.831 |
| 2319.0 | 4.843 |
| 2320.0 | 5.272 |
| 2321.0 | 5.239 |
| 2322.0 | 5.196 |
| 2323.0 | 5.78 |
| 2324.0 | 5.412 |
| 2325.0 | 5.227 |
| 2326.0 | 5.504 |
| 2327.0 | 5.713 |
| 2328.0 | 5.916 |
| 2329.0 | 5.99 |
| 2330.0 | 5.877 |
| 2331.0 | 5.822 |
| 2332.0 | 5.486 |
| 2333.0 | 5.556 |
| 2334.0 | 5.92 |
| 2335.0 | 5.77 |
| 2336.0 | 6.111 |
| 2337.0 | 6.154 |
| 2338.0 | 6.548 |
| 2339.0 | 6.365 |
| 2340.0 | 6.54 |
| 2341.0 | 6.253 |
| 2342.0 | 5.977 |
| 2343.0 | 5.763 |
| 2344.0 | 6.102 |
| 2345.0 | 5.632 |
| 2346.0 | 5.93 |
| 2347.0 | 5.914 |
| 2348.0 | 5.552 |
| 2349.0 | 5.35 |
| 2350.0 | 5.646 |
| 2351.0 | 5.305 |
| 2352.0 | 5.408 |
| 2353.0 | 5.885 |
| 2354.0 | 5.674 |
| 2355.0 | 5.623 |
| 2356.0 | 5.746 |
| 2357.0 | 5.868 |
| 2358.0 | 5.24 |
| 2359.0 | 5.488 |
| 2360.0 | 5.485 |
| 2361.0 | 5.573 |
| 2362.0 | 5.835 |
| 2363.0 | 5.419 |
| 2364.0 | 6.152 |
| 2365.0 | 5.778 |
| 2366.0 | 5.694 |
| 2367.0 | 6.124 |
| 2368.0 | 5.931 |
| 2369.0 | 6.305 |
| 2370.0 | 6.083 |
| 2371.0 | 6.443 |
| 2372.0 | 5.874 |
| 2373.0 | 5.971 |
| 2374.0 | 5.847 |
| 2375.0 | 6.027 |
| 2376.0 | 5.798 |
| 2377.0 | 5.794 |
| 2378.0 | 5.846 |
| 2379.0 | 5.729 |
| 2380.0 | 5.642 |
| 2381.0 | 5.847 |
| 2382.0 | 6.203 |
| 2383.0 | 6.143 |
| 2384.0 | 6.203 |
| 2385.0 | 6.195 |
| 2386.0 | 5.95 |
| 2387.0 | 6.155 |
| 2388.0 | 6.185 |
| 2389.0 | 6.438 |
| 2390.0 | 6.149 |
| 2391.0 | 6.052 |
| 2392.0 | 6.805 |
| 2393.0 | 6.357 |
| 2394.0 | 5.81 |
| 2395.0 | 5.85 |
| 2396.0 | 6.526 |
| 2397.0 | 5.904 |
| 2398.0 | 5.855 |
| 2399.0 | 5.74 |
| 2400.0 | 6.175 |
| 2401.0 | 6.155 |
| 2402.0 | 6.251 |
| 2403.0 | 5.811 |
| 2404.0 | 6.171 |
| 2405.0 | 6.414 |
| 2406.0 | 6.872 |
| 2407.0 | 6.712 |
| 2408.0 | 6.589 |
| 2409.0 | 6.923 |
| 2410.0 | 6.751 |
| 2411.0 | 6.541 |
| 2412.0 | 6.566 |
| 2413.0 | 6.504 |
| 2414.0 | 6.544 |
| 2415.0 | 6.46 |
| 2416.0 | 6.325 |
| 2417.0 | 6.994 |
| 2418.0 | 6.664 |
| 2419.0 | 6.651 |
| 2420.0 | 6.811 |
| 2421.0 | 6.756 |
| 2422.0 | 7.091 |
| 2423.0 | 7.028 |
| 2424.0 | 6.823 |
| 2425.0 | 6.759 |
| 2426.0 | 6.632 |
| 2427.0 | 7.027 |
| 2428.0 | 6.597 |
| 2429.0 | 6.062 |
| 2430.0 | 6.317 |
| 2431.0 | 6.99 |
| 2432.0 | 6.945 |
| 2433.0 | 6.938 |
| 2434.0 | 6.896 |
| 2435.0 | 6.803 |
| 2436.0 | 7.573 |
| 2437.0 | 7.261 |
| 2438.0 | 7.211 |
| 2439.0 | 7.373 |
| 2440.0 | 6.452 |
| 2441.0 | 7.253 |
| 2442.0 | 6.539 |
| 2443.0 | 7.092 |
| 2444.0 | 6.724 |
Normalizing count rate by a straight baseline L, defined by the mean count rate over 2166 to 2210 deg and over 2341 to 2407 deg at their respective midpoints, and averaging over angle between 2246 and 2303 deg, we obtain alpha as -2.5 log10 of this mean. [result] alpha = 0.116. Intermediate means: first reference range 6.05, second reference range 5.94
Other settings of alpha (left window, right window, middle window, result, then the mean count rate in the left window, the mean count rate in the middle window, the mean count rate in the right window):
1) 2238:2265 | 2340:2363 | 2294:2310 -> 0.16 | 5.69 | 4.93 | 5.71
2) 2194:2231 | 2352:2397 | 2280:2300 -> 0.19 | 6.1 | 5.07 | 5.94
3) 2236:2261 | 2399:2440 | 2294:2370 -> 0.14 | 5.74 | 5.47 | 6.68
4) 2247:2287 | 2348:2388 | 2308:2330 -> 0.11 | 5.57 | 5.16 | 5.83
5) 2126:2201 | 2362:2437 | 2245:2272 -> 0.12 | 6.22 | 5.61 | 6.34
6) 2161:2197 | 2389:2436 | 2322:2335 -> 0.13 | 6.14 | 5.67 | 6.52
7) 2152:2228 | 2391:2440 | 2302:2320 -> 0.29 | 6.15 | 4.9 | 6.59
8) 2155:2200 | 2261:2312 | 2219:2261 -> -0.06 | 6.17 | 5.97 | 5.25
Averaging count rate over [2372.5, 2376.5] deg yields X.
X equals 5.91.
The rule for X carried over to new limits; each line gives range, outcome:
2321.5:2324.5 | 5.46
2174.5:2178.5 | 6.22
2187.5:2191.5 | 5.64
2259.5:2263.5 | 5.53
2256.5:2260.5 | 5.54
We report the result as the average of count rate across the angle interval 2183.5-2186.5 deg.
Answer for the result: 5.71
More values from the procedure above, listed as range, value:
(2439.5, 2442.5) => 6.75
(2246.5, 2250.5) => 5.56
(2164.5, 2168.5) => 6.52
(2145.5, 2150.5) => 6.14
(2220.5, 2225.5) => 6.36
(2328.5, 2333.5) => 5.75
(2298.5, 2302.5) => 4.99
